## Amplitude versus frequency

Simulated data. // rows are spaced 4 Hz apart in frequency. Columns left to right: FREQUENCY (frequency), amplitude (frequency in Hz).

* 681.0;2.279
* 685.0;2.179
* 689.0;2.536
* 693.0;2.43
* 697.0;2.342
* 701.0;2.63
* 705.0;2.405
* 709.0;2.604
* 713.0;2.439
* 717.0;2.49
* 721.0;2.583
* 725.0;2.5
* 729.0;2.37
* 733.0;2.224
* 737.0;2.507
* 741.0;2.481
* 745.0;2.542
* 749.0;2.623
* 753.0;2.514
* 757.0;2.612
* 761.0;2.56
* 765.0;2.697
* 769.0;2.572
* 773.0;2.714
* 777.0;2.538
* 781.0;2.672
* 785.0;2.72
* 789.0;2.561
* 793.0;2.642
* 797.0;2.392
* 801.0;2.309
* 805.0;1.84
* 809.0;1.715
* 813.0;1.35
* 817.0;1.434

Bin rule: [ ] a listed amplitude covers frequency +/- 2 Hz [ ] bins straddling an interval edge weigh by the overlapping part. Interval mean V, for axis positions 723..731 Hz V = 2.44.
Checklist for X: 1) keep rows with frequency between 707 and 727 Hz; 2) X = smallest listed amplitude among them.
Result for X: 2.439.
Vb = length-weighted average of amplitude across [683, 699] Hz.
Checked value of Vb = 2.37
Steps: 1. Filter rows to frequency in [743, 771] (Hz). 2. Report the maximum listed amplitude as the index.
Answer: 2.697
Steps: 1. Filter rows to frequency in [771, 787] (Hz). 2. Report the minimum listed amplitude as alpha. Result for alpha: 2.538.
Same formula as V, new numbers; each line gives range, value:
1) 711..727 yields 2.5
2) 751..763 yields 2.56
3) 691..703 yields 2.47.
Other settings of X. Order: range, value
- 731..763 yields 2.224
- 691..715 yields 2.342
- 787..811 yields 1.715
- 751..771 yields 2.514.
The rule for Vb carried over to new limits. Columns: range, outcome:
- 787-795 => 2.6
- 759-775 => 2.64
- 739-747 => 2.51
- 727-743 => 2.4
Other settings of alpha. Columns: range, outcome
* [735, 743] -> 2.481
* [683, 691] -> 2.179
